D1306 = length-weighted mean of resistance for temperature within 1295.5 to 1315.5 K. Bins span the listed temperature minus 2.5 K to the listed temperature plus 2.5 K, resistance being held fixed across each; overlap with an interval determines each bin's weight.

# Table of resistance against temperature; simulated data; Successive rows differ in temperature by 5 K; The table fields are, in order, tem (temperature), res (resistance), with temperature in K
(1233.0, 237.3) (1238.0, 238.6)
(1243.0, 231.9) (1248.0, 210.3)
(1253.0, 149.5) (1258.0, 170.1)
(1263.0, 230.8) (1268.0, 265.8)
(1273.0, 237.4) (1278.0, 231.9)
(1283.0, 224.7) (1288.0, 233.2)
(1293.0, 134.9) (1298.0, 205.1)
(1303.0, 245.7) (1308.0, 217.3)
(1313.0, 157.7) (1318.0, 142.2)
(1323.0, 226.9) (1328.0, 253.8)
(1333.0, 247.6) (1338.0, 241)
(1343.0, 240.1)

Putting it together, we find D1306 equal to 206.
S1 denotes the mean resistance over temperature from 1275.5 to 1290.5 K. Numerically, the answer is 230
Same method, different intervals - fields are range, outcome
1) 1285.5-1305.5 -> 205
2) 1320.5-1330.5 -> 240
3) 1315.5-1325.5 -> 185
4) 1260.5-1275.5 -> 245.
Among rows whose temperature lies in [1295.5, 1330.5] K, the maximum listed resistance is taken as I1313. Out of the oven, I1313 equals 253.8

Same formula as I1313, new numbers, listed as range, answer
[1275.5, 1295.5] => 233.2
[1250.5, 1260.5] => 170.1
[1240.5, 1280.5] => 265.8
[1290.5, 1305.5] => 245.7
